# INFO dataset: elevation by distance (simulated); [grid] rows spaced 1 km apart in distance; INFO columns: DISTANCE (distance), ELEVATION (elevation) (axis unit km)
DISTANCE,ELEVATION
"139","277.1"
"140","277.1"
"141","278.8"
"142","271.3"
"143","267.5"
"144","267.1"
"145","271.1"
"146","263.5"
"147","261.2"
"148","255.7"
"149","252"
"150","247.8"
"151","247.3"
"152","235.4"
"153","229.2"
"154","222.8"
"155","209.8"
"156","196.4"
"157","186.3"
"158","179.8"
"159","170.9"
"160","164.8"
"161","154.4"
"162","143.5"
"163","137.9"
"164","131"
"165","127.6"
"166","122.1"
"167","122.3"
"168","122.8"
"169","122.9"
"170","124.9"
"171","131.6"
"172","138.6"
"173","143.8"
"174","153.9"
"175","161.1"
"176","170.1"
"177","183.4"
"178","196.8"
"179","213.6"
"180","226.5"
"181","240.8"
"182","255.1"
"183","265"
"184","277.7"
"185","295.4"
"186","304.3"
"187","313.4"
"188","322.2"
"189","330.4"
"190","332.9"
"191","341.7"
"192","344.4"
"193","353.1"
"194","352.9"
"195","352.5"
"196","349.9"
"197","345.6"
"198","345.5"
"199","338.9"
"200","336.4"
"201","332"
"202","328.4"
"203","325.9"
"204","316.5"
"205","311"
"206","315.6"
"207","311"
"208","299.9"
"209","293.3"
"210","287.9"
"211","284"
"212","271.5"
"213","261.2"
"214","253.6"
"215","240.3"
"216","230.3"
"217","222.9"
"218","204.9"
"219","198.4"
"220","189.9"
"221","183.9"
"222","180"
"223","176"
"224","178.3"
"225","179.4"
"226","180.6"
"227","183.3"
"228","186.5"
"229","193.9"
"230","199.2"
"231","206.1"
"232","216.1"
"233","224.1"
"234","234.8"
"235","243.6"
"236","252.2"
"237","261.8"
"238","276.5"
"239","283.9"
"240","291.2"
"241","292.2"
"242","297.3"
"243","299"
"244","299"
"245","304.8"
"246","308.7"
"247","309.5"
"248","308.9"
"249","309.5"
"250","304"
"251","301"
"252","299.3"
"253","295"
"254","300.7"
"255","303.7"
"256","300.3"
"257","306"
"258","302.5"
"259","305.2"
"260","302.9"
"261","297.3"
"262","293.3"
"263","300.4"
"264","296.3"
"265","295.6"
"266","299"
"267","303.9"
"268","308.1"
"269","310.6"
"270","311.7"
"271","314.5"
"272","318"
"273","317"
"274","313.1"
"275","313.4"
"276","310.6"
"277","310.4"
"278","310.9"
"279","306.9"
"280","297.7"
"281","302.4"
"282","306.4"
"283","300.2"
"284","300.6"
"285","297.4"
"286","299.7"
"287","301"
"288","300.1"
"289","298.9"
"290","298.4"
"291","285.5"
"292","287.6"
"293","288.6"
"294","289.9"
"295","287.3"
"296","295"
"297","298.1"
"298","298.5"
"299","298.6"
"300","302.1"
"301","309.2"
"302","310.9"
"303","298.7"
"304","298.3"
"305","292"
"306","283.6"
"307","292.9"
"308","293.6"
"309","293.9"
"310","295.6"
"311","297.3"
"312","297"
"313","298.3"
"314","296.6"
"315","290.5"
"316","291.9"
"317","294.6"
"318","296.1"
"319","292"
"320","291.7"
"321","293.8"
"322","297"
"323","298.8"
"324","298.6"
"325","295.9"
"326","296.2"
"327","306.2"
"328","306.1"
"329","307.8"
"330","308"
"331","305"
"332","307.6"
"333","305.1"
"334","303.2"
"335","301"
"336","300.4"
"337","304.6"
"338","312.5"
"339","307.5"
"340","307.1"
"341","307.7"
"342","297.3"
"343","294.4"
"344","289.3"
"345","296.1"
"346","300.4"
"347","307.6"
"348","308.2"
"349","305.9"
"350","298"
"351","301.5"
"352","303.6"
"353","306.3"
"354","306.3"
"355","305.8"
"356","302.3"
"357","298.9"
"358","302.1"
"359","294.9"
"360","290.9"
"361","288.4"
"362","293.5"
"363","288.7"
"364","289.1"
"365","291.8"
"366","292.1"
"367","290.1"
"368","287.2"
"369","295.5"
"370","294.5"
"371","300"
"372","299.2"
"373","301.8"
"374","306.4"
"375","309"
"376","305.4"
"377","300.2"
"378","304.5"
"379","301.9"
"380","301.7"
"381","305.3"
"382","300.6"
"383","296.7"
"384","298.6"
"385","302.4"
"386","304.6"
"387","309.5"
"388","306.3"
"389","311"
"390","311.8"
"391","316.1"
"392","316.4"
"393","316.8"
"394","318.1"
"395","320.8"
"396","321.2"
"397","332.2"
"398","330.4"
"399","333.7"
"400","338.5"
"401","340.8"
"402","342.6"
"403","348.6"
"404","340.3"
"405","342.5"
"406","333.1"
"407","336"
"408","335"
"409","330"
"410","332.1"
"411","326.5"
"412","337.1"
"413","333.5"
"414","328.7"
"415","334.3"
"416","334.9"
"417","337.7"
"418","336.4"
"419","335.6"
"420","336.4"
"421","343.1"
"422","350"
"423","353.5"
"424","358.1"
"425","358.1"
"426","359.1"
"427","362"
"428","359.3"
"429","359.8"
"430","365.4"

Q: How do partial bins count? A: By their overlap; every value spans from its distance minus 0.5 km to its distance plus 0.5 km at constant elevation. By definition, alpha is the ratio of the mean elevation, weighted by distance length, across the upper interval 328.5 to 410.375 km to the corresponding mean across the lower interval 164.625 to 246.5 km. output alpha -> 1.2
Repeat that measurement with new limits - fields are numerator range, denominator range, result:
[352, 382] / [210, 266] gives 1.15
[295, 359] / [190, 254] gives 1.10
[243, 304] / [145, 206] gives 1.26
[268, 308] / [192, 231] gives 1.13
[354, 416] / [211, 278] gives 1.17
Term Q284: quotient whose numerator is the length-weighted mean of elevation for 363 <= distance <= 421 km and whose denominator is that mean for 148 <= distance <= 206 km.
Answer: 1.33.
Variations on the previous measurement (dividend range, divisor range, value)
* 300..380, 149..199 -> 1.32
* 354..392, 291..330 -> 1.01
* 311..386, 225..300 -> 1.05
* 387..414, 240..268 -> 1.09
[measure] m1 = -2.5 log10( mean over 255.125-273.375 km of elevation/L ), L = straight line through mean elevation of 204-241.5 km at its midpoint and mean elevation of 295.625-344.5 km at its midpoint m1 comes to -0.15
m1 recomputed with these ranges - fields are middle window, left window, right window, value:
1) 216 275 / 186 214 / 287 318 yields 0.158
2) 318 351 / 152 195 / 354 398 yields -0.061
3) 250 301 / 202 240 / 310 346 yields -0.118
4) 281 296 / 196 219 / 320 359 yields 0.009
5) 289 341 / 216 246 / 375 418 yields -0.082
